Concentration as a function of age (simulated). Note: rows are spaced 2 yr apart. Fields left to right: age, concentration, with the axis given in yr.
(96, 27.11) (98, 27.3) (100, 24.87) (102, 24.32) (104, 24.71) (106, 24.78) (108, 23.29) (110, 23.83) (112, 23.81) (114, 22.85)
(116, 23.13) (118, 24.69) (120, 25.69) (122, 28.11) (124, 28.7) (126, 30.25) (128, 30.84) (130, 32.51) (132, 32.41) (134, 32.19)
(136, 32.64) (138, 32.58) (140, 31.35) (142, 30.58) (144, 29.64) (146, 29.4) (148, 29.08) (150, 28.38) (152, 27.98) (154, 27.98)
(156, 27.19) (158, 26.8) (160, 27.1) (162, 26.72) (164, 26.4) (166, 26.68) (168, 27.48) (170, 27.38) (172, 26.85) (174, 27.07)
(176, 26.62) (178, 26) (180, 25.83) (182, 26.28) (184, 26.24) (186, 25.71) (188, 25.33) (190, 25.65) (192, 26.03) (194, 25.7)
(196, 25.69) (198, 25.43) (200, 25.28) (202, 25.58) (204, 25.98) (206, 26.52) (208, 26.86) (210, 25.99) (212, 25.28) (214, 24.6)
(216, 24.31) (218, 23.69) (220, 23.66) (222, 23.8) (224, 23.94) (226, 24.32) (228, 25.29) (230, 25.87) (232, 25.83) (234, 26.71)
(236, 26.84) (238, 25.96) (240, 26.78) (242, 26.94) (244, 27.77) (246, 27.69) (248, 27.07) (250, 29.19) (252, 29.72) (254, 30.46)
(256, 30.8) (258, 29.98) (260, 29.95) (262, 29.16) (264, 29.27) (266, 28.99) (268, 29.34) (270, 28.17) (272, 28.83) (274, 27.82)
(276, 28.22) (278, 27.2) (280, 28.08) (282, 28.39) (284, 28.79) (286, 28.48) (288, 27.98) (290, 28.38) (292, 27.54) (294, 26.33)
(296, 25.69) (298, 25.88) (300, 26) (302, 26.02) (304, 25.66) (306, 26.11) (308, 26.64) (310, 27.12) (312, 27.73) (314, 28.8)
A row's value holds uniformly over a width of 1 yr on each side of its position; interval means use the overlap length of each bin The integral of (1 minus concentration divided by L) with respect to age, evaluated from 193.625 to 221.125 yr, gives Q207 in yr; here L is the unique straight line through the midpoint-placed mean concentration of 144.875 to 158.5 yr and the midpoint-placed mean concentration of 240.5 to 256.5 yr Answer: 3.0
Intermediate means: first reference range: 28.2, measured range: 25.3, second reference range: 28.6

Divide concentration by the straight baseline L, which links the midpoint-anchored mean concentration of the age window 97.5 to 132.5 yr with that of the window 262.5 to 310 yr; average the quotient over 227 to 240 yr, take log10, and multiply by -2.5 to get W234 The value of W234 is 0.04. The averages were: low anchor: 26.4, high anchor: 27.6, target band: 26.1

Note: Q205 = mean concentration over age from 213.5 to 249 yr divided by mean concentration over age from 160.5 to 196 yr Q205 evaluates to 0.97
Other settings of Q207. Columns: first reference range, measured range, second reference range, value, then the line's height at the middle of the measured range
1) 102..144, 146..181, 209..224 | -1.1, 26.4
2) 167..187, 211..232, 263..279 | 2.2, 27.5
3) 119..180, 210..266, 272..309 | 1.8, 27.8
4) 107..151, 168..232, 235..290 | 6.4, 28.4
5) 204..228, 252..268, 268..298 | -1.8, 26.8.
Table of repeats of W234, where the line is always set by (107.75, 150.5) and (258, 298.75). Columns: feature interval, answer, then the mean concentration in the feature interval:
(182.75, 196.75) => 0.11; 25.8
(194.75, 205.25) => 0.11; 25.6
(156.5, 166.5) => 0.07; 26.8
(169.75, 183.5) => 0.08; 26.5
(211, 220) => 0.16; 24.4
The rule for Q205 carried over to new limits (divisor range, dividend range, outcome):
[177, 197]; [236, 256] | 1.08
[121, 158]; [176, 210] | 0.86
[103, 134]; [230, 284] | 1.05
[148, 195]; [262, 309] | 1.03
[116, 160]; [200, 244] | 0.87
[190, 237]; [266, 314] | 1.08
